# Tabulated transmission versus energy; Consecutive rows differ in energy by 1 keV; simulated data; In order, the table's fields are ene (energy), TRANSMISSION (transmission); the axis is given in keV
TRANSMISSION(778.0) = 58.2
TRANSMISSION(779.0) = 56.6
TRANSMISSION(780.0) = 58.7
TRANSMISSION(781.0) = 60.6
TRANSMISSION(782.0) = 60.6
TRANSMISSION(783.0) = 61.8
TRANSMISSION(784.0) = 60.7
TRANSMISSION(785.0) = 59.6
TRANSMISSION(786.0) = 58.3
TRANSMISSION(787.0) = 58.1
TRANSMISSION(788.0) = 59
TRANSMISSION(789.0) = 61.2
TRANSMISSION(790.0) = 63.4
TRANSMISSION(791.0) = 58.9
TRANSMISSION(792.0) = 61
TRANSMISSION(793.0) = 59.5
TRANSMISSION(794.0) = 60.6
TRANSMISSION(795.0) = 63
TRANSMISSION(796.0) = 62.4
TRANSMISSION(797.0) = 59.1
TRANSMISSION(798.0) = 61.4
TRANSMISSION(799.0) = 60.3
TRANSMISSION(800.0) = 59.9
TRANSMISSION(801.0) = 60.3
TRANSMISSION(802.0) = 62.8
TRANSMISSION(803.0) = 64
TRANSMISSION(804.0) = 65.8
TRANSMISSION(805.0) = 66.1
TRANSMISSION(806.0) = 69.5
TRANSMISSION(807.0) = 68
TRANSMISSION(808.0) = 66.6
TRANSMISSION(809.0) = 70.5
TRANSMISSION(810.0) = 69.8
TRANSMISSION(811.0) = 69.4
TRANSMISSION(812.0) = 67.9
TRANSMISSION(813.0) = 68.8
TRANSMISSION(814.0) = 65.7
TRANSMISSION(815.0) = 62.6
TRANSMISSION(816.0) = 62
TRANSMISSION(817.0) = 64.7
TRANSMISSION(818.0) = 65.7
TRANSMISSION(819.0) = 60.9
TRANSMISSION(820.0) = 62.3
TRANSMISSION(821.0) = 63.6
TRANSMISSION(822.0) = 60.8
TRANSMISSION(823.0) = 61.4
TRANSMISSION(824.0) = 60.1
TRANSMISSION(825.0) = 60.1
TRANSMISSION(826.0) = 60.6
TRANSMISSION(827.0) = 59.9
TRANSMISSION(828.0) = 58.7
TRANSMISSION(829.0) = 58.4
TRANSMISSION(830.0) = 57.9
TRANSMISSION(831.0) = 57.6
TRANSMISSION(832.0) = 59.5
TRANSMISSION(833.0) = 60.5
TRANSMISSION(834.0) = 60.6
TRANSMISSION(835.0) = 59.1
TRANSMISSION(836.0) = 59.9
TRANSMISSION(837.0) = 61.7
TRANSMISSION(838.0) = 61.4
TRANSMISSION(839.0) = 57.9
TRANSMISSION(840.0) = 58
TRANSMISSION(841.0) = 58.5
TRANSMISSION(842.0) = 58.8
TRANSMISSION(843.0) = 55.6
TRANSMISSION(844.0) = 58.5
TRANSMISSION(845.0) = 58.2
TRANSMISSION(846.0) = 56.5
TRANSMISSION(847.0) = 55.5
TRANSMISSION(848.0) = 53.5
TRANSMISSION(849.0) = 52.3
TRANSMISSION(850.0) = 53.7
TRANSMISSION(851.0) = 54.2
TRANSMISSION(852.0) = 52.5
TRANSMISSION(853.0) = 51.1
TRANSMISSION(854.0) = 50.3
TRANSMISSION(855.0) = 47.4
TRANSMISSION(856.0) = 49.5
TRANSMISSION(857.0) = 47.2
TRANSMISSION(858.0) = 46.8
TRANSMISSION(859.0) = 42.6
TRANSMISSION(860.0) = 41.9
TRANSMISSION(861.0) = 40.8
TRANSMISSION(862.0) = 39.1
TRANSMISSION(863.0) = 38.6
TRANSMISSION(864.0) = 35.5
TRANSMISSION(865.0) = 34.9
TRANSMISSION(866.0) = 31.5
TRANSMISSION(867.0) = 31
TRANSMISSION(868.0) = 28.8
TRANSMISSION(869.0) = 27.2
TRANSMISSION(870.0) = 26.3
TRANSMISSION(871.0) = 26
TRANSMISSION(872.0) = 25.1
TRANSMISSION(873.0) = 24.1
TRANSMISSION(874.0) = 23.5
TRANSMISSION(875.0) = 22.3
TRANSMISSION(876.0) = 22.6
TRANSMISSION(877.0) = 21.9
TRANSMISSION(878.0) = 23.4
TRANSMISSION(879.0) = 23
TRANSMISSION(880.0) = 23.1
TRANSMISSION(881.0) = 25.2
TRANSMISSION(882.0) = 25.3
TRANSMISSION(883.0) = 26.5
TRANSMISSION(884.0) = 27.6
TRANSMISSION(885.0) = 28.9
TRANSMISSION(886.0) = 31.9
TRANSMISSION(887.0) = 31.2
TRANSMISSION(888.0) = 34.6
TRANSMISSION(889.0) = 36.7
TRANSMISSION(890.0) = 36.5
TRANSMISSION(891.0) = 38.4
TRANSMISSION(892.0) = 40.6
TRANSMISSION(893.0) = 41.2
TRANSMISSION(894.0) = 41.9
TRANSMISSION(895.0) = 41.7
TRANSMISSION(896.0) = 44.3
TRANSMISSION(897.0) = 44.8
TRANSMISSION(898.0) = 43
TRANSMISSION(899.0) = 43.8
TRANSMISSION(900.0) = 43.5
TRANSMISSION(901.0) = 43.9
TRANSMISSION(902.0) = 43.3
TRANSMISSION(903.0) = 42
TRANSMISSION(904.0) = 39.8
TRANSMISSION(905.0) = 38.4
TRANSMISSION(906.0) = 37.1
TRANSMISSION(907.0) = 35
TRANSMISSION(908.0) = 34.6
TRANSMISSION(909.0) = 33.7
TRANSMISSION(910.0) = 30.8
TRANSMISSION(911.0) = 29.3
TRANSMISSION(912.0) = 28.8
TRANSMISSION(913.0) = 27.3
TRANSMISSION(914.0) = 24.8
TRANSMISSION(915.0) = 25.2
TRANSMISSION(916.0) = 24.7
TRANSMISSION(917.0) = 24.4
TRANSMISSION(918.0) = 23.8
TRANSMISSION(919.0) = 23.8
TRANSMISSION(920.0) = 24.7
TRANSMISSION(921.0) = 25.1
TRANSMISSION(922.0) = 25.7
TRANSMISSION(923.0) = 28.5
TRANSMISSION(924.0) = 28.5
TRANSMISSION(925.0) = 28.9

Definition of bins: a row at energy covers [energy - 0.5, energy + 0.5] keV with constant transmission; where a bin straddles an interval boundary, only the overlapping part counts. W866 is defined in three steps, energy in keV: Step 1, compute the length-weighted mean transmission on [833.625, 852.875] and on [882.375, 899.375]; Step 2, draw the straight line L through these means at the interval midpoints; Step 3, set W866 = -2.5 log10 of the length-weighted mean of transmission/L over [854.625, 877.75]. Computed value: 0.39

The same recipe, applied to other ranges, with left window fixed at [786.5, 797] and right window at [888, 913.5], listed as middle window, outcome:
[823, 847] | -0.14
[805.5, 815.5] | -0.19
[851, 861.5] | 0.00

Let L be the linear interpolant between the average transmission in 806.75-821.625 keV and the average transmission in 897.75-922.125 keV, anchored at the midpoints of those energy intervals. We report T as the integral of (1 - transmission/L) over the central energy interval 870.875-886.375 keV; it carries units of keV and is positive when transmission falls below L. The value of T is 6.6 keV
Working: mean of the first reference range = 65.8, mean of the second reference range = 32.7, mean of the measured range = 24.9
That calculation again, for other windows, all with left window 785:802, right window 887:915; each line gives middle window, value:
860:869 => 2.1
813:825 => -1.7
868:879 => 4.8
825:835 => -1.3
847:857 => -0.8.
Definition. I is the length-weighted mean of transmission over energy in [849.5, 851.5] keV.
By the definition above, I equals 54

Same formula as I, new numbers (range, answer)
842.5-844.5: 57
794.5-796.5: 62.7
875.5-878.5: 22.6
